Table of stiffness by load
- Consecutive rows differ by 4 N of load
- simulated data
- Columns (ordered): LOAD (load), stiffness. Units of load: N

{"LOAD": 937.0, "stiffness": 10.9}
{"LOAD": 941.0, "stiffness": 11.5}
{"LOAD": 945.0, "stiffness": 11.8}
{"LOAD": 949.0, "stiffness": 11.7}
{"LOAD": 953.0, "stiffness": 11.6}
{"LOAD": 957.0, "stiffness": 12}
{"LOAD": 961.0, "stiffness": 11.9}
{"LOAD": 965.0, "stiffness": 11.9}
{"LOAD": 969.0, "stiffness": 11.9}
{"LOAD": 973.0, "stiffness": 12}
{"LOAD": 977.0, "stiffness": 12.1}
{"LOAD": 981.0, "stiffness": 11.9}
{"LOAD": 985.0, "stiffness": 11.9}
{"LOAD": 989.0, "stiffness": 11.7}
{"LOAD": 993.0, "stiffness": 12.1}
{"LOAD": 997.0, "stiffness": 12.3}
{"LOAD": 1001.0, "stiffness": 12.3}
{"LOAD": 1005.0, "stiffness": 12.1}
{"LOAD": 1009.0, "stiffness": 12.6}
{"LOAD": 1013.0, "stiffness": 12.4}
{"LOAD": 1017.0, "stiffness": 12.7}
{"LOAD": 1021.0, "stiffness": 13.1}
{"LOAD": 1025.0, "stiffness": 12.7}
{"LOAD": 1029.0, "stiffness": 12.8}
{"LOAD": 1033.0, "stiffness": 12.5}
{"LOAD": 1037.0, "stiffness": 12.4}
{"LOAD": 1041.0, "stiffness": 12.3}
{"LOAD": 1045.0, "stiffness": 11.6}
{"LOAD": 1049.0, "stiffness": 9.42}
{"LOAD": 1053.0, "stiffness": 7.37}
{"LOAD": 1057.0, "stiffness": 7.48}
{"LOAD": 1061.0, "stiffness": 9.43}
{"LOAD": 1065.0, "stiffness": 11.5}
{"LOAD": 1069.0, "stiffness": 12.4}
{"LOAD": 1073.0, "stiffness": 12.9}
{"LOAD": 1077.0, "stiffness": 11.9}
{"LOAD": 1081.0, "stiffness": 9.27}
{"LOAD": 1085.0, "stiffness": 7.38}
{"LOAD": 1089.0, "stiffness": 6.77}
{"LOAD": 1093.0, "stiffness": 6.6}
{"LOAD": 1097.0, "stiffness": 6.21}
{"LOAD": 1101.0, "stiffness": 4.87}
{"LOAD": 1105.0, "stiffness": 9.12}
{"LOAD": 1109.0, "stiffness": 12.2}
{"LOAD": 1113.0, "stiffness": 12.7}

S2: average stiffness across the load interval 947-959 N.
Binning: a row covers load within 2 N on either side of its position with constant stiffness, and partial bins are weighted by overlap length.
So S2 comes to 11.8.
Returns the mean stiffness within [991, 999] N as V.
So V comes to 12.2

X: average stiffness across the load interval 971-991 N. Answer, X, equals 11.9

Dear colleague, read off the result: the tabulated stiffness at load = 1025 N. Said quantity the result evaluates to 12.7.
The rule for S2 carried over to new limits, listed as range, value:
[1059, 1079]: 11.6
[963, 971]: 11.9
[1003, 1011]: 12.3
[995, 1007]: 12.2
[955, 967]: 11.9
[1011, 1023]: 12.7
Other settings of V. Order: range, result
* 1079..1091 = 7.81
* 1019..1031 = 12.9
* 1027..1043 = 12.5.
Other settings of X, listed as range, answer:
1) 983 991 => 11.8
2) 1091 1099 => 6.4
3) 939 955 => 11.7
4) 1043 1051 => 10.5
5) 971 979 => 12.1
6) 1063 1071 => 11.9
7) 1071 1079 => 12.4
